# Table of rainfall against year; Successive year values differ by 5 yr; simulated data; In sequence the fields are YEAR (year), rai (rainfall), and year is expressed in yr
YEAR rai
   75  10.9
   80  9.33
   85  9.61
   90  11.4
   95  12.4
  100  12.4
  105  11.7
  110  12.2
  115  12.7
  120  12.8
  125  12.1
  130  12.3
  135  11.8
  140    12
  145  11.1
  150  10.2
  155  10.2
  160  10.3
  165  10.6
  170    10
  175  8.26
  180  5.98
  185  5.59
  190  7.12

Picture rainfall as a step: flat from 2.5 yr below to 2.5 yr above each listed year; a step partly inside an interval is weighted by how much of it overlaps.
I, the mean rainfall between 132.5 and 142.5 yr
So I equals 11.9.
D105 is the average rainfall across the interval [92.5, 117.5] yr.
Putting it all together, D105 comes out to 12.3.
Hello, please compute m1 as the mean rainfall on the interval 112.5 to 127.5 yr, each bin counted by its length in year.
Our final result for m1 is 12.5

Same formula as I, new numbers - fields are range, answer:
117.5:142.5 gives 12.2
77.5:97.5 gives 10.7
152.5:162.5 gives 10.2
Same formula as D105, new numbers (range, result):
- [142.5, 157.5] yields 10.5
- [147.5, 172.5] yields 10.3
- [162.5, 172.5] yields 10.3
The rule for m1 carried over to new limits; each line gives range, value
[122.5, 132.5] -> 12.2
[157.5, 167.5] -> 10.4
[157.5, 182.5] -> 9.03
